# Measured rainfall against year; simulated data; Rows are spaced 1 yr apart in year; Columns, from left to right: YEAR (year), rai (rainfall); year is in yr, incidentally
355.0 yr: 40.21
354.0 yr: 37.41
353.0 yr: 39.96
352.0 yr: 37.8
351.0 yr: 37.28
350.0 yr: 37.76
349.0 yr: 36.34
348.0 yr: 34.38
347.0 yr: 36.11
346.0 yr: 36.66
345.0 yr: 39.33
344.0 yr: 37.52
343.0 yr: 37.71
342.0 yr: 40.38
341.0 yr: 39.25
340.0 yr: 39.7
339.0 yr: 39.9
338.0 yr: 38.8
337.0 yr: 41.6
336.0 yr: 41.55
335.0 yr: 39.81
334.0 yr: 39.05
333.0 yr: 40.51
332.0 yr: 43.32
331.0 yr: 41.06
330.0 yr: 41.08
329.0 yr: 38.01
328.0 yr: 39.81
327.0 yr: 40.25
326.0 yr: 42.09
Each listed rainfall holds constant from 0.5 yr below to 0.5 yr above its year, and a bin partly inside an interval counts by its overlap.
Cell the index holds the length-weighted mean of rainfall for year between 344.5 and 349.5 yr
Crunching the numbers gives 36.6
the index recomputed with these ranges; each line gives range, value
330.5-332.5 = 42.2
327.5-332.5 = 40.7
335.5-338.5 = 40.6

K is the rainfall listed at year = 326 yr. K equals 42.09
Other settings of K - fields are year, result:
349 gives 36.34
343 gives 37.71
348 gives 34.38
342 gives 40.38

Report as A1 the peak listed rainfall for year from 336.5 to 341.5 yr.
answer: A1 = 41.6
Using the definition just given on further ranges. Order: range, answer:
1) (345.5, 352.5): 37.8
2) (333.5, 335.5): 39.81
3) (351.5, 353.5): 39.96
